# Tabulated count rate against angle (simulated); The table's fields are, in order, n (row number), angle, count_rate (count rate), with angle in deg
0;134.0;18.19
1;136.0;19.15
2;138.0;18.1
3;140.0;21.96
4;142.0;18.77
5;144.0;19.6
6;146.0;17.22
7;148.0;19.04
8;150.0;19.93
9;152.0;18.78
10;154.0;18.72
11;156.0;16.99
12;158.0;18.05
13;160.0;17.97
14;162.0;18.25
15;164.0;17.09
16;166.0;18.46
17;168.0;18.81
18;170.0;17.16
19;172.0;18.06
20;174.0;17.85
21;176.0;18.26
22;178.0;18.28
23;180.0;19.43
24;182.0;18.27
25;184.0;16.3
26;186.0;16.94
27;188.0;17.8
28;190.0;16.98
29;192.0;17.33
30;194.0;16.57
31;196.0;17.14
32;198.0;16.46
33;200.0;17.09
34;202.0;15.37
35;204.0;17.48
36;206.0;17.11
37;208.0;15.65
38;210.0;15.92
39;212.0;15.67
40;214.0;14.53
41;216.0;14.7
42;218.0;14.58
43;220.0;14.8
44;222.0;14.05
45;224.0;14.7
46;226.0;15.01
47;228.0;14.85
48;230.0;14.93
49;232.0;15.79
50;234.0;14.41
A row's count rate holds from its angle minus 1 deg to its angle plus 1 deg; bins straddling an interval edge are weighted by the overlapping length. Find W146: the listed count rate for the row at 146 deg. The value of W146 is 17.22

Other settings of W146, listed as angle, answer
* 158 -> 18.05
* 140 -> 21.96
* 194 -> 16.57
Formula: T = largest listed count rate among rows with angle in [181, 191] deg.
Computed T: 18.27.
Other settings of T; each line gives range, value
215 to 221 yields 14.8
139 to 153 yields 21.96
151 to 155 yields 18.78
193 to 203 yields 17.14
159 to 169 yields 18.81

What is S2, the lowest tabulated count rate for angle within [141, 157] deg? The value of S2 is 16.99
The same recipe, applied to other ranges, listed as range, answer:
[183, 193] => 16.3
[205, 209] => 15.65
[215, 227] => 14.05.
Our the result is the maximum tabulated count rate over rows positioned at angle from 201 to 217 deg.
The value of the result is 17.48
